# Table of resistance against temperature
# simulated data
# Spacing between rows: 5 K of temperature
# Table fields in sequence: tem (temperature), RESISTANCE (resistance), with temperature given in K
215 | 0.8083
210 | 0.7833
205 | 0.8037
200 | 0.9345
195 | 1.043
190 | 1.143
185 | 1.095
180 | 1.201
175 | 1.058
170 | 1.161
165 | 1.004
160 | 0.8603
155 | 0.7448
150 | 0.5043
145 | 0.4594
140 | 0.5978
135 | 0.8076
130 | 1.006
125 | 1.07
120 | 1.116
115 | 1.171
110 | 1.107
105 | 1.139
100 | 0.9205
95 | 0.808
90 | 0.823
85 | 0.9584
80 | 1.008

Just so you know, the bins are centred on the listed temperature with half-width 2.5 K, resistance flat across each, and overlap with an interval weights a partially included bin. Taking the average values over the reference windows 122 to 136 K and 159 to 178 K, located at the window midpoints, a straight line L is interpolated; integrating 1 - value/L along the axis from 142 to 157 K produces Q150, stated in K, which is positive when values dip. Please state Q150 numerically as 6.6 K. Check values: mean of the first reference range 0.983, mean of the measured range 0.565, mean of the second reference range 1.04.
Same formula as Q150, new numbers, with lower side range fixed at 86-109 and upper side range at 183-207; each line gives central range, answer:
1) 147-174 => 3.41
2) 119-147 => 3.66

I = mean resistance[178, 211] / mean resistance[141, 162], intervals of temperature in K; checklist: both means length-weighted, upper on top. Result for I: 1.59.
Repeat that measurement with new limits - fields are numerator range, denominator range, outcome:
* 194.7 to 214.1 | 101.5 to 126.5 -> 0.78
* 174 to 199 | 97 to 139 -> 1.08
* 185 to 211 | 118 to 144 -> 1.09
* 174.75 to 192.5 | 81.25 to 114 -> 1.17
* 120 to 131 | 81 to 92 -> 1.17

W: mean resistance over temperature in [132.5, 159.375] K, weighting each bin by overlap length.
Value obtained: 0.639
